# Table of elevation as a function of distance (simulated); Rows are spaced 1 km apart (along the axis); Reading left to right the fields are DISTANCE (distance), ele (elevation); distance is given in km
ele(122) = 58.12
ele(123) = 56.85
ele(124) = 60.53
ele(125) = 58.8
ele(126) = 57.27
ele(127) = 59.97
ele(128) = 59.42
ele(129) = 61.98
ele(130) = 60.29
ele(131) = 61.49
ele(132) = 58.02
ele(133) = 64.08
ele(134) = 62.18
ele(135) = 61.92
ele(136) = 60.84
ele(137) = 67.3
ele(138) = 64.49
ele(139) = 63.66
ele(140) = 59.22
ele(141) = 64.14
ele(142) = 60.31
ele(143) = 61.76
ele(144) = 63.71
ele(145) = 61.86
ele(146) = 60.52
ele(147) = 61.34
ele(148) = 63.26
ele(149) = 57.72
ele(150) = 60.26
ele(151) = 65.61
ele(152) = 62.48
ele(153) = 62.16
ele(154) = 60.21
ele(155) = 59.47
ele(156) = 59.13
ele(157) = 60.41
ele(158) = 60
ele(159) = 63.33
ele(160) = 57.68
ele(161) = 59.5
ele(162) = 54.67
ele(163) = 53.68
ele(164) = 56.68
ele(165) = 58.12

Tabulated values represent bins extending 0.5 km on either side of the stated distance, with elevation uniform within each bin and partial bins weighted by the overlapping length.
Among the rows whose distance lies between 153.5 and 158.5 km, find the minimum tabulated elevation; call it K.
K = 59.13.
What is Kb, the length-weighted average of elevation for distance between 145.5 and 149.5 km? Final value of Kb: 60.7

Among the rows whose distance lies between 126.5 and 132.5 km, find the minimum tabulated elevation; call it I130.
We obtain 58.02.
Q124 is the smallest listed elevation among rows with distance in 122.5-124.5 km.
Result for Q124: 56.85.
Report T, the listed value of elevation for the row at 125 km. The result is 58.8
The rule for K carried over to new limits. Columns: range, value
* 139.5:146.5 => 59.22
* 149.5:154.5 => 60.21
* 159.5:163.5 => 53.68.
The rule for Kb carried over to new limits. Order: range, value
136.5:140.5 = 63.7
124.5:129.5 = 59.5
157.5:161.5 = 60.1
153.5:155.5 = 59.8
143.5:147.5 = 61.9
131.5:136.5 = 61.4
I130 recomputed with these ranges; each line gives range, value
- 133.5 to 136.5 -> 60.84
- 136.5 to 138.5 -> 64.49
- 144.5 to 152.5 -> 57.72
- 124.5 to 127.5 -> 57.27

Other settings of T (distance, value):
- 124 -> 60.53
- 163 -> 53.68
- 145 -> 61.86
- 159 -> 63.33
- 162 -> 54.67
